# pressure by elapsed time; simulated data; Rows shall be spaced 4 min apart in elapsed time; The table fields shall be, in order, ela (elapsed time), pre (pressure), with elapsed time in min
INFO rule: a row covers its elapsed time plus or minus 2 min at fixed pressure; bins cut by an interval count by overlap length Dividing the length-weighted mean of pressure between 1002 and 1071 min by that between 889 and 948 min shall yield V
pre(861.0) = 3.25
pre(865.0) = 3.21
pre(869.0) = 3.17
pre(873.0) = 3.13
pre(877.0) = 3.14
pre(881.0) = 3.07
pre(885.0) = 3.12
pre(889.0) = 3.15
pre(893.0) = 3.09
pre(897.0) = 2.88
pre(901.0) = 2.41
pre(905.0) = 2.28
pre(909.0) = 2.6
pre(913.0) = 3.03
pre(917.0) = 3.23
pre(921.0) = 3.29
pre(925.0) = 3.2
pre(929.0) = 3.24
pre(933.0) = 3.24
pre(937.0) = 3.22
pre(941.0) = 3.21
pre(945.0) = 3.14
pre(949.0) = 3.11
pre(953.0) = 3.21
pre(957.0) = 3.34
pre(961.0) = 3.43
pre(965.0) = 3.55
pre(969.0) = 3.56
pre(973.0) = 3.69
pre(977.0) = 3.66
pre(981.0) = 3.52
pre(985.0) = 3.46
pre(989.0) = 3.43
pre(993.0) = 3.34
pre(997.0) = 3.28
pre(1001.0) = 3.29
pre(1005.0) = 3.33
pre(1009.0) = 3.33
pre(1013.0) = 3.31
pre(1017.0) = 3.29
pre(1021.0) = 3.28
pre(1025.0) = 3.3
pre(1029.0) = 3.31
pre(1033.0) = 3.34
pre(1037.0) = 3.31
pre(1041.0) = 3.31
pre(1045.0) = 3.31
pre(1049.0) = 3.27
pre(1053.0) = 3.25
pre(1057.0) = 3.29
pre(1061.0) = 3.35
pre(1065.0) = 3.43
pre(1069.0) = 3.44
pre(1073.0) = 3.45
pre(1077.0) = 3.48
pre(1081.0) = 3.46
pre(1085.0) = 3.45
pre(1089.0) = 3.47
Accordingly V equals 1.1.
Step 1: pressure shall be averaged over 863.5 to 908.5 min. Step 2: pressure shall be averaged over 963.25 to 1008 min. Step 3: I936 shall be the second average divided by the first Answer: 1.17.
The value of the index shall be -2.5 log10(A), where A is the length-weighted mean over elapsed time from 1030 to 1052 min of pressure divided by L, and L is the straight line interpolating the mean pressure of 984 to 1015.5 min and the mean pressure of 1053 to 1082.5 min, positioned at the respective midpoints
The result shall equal 0.024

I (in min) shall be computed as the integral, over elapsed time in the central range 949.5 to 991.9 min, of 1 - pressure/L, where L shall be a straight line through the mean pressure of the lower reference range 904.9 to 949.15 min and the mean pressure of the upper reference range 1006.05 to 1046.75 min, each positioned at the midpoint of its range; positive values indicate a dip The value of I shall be -3.7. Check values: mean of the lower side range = 3.1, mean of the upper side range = 3.31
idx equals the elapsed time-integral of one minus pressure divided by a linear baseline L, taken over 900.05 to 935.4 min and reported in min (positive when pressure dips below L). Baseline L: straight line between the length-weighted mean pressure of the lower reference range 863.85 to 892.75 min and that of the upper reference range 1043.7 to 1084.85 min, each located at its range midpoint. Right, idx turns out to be 2.5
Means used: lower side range 3.14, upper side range 3.38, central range 2.97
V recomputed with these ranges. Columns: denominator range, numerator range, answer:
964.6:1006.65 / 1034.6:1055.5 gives 0.95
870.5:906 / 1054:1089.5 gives 1.16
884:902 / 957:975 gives 1.20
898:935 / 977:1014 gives 1.15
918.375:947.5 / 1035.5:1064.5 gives 1.03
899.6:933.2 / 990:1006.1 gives 1.13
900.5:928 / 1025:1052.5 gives 1.14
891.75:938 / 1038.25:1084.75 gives 1.13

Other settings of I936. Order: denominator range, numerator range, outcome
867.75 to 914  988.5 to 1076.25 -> 1.14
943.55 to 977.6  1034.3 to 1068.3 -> 0.98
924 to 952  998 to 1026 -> 1.03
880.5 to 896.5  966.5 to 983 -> 1.17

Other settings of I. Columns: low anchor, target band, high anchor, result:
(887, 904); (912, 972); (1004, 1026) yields -4.98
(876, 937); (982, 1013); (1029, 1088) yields -1.29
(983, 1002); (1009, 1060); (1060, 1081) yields 1.54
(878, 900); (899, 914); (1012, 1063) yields 2.53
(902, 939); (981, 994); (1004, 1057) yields -0.98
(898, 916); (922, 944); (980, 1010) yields -2.87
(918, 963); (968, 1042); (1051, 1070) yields -1.99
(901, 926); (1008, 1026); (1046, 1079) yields -0.45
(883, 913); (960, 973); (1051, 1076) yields -2.16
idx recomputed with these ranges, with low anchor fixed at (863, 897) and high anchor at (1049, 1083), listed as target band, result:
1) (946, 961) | -0.08 min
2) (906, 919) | 1.09 min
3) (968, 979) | -1.32 min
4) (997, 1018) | -0.03 min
